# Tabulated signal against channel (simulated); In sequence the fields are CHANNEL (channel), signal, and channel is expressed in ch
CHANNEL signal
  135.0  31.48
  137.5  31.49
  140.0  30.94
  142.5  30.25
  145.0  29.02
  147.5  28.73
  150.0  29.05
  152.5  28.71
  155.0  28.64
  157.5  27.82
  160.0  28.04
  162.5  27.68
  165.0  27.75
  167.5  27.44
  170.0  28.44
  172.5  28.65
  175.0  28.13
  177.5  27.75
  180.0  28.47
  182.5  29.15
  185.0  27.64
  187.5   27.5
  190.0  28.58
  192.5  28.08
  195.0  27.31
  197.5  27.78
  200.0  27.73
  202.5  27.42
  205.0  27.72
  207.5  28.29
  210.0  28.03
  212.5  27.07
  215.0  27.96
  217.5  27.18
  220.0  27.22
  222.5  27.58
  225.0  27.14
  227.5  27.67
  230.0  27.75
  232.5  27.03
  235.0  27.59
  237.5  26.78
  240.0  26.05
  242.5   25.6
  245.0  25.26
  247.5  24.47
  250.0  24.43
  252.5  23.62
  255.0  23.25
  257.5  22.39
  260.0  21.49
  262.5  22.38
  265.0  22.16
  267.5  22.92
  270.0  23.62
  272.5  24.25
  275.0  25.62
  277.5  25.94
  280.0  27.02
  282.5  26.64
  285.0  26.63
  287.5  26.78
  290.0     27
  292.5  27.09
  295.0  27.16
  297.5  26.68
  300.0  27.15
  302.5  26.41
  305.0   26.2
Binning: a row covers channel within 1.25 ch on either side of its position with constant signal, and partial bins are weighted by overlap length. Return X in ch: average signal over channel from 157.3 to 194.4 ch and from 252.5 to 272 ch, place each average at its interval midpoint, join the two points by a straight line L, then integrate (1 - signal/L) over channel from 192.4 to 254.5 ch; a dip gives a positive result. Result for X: -4.3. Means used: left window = 28.1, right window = 22.7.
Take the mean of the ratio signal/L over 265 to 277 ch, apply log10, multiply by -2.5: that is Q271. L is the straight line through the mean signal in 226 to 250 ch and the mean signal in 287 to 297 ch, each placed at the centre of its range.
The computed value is 0.117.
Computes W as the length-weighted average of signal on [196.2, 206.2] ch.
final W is 27.7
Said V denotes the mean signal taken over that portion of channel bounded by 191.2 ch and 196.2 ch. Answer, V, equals 27.7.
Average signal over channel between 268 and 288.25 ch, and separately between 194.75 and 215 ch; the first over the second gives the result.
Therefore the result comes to 0.93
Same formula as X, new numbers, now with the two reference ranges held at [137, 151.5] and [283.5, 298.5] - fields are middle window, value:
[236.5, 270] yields 4.6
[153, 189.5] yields 1.5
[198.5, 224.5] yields 0.8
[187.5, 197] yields 0.3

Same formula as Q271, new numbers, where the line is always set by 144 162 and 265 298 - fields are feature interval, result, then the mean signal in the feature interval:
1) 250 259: 0.138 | 23.2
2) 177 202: -0.009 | 28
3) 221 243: -0.009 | 27.1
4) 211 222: -0.008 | 27.4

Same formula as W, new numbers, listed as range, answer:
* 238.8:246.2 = 25.6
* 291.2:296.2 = 27.1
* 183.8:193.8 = 27.9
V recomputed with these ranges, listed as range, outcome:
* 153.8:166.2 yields 28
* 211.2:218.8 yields 27.4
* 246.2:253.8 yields 24.2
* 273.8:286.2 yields 26.4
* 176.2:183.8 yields 28.4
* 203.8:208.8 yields 28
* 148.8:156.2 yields 28.8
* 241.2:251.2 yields 24.9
